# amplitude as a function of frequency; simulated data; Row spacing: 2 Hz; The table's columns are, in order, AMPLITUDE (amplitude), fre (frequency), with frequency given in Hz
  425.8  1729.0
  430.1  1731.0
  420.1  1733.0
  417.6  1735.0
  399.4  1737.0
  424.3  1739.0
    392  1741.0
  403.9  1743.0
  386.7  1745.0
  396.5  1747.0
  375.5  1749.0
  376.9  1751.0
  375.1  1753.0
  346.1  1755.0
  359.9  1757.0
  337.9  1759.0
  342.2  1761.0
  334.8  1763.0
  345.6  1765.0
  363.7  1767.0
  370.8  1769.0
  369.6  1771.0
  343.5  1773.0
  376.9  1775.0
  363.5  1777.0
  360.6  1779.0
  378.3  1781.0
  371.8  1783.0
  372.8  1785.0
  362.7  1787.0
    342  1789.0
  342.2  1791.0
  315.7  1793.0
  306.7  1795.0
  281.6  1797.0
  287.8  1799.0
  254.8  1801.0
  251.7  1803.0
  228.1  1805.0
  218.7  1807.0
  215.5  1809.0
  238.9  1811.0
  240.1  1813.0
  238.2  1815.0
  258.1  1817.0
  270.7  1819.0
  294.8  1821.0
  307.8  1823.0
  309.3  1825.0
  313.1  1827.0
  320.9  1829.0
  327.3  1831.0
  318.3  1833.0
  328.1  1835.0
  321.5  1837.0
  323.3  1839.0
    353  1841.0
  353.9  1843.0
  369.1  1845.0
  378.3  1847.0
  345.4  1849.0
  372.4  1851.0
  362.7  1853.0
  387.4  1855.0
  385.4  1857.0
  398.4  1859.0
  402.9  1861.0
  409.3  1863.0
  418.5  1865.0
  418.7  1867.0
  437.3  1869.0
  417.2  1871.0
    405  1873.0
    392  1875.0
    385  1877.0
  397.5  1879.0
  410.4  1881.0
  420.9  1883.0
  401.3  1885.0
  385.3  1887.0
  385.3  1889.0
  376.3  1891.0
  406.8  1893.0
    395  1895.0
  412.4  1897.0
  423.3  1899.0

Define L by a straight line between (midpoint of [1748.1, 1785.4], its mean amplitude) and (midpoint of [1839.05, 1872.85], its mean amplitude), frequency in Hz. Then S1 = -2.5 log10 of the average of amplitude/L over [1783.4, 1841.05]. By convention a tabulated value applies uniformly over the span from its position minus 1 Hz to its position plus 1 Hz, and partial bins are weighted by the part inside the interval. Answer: 0.26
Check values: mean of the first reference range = 361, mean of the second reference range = 387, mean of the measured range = 294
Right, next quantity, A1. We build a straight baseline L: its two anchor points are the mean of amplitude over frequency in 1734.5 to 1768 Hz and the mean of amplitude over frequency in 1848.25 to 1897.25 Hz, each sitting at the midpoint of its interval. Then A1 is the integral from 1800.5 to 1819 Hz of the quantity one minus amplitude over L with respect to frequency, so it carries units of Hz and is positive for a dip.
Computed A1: 7.0 Hz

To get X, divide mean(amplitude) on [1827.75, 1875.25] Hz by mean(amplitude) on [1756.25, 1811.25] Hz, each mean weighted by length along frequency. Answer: 1.15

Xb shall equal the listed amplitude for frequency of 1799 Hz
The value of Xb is 287.8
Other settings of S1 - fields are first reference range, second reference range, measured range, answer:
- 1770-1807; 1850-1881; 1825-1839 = 0.15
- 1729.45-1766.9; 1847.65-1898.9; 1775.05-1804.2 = 0.18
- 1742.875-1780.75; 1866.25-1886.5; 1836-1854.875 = 0.12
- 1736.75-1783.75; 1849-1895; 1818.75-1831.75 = 0.25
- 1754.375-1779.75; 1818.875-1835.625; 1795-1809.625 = 0.29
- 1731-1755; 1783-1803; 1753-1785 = -0.01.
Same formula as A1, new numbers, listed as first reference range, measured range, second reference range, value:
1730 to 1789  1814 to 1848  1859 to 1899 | 6.6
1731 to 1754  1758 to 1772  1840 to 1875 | 1.6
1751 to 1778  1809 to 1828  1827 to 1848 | 4.0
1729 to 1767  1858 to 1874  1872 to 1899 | -0.7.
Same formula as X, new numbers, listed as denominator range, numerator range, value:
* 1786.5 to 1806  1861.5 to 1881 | 1.38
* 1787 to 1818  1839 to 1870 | 1.42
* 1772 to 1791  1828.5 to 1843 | 0.91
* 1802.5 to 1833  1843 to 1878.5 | 1.45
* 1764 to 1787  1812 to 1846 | 0.85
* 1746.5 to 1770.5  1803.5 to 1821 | 0.67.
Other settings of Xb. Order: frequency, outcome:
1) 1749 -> 375.5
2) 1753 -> 375.1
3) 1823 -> 307.8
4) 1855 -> 387.4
